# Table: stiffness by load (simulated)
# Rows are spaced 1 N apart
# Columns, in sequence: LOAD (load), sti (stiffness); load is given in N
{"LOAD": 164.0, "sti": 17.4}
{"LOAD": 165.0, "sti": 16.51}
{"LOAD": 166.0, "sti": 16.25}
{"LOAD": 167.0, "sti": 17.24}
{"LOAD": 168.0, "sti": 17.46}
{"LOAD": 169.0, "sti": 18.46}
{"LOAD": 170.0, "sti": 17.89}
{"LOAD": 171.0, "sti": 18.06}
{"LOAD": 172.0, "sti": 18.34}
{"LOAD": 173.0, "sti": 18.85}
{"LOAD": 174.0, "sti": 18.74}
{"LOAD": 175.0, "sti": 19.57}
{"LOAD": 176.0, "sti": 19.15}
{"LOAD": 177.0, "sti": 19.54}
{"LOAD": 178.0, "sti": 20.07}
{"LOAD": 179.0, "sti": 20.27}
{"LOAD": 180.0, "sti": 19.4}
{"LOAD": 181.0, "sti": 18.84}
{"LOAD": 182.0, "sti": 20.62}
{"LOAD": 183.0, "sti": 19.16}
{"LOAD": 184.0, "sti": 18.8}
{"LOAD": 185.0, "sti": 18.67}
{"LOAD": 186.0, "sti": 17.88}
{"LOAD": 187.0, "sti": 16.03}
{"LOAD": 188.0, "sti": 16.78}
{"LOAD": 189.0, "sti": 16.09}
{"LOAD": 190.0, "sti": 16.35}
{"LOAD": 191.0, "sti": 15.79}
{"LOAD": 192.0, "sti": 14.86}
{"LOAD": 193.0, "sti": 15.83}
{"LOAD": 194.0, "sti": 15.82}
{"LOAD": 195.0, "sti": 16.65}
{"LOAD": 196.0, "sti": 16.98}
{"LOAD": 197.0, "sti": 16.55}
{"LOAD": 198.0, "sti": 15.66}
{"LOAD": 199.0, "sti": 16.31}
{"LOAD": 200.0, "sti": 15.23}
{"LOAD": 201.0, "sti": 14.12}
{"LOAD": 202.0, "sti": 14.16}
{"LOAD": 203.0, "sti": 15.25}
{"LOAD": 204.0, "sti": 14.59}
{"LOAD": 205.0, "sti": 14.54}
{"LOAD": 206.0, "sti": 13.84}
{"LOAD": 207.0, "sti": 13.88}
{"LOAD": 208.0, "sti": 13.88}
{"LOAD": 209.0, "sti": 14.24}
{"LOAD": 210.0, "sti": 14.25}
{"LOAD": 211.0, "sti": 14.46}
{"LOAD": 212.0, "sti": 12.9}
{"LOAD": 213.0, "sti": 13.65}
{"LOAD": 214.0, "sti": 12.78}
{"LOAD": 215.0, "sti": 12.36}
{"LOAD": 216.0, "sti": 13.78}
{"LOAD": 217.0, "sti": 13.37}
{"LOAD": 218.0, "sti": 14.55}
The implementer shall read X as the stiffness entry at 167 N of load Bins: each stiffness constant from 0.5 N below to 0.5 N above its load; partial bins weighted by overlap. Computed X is 17.24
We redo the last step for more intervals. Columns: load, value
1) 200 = 15.23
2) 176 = 19.15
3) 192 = 14.86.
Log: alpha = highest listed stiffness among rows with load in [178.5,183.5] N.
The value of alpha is 20.62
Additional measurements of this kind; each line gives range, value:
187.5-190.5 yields 16.78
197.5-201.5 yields 16.31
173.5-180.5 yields 20.27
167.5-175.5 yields 19.57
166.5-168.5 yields 17.46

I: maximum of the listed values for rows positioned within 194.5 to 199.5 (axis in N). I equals 16.98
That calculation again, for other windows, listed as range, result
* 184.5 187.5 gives 18.67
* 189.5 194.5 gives 16.35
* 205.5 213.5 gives 14.46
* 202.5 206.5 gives 15.25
